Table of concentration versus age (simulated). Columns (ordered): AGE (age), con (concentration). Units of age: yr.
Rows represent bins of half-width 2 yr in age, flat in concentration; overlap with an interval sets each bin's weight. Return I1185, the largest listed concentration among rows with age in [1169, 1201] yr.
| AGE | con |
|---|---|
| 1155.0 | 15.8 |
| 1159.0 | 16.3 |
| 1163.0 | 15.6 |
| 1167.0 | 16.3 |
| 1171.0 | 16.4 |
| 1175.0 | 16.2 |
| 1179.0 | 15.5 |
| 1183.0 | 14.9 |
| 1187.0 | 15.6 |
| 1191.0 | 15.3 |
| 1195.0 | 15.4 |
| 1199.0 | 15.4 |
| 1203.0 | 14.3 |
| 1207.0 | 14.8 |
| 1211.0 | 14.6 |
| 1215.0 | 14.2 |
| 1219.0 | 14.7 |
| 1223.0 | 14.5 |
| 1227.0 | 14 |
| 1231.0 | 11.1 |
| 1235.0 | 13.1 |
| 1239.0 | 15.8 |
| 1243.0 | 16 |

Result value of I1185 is 16.4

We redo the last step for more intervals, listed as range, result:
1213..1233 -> 14.7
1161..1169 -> 16.3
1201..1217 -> 14.8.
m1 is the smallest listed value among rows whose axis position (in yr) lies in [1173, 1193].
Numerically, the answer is 14.9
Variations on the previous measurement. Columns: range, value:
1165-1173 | 16.3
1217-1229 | 14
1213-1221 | 14.2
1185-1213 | 14.3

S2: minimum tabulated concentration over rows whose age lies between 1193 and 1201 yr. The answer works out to 15.4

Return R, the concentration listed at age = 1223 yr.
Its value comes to 14.5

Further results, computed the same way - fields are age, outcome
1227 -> 14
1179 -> 15.5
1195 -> 15.4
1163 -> 15.6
